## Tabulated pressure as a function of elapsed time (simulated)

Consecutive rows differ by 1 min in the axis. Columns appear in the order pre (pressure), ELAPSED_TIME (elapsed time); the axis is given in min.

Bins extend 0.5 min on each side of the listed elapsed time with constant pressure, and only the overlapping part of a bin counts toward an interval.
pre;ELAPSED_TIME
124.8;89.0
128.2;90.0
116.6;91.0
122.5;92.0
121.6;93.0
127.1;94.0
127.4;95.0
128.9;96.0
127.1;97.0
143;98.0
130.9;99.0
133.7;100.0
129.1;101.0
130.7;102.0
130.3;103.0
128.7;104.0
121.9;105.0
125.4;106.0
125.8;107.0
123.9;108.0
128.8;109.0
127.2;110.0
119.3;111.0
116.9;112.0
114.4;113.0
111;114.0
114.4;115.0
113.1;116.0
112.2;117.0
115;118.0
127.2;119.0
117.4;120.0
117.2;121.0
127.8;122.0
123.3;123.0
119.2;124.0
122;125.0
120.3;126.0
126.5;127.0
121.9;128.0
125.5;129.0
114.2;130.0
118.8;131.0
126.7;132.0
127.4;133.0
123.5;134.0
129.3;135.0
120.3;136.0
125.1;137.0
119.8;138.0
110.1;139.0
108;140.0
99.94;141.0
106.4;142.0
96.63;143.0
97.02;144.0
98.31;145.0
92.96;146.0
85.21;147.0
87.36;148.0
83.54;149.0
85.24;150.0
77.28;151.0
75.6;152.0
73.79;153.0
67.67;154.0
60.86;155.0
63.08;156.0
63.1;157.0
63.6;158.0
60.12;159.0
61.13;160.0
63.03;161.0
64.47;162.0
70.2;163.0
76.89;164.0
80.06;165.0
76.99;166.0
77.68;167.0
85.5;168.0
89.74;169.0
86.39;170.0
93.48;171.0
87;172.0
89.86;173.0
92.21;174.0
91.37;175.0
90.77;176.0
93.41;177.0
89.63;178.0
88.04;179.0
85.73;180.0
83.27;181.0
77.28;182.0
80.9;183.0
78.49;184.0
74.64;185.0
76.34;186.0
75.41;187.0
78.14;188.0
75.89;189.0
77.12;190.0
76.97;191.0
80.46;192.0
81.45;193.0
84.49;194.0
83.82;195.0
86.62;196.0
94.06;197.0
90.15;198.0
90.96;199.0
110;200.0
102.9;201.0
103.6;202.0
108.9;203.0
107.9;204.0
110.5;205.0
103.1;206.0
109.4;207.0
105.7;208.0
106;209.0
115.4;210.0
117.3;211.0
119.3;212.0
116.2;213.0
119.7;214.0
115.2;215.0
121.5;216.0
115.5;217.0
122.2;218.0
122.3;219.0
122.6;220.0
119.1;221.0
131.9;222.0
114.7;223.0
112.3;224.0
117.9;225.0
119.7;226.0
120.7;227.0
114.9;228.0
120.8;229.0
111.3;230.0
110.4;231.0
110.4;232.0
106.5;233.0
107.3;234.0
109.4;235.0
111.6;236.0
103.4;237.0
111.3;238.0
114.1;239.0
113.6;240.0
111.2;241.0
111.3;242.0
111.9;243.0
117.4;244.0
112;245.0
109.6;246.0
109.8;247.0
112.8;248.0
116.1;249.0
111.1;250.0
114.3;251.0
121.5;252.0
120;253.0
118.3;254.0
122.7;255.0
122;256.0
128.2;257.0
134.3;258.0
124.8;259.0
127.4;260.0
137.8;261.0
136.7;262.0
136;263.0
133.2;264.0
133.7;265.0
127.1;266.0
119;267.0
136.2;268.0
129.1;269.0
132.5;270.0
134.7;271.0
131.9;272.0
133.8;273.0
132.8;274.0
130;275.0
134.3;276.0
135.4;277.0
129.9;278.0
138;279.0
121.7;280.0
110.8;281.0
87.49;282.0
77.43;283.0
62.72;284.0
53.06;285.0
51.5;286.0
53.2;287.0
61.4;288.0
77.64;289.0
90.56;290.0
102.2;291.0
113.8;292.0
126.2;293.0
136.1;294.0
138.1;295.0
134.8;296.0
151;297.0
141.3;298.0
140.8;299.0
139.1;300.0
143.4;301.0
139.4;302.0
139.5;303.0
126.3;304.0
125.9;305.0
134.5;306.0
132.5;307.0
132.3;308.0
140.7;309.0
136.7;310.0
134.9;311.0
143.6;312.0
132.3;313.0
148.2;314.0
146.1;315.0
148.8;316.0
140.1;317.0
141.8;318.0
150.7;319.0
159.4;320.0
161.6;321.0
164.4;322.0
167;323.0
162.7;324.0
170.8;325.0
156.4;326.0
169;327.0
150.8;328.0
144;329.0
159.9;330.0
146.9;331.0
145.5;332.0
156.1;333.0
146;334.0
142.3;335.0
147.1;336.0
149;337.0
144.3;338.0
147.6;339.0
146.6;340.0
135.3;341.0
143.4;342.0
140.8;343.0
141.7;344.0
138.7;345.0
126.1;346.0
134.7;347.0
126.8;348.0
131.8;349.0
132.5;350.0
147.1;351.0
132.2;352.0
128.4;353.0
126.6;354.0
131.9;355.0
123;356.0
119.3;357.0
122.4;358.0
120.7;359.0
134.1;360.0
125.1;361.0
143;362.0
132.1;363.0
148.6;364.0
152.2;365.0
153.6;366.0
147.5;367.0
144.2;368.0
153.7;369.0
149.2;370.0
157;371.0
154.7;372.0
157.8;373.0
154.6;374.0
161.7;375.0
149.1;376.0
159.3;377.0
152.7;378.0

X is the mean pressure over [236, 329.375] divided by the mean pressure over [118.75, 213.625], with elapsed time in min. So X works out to 1.3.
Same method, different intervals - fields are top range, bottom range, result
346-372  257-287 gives 1.15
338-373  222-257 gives 1.21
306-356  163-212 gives 1.60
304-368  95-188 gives 1.40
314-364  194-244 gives 1.29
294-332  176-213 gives 1.57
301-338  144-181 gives 1.84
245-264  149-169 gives 1.71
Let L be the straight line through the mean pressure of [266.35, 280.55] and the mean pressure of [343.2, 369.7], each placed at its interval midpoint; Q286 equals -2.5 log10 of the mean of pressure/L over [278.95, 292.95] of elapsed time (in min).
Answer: 0.47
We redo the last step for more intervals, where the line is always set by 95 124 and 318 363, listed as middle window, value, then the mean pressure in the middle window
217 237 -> 0.15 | 116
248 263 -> 0.10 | 124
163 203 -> 0.45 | 85.7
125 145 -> 0.08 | 116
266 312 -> 0.16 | 120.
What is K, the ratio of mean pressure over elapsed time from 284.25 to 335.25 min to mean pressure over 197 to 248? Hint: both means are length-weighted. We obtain 1.19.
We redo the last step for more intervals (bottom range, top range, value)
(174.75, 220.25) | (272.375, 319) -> 1.26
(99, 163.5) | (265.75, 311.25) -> 1.12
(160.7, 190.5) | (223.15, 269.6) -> 1.45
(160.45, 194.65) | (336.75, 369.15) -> 1.68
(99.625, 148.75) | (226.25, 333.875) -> 1.07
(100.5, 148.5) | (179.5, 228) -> 0.86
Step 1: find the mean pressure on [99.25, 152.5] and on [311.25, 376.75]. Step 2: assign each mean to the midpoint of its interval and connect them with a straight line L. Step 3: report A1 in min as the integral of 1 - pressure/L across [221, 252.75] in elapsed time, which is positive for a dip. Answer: 4.0 min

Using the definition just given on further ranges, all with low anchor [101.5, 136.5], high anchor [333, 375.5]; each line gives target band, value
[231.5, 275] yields 3.81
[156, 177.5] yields 8.08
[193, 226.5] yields 5.16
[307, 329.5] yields -1.96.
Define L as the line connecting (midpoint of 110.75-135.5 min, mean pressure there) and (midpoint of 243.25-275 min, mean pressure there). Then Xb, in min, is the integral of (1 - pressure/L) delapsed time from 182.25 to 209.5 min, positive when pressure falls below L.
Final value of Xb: 7.11 min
